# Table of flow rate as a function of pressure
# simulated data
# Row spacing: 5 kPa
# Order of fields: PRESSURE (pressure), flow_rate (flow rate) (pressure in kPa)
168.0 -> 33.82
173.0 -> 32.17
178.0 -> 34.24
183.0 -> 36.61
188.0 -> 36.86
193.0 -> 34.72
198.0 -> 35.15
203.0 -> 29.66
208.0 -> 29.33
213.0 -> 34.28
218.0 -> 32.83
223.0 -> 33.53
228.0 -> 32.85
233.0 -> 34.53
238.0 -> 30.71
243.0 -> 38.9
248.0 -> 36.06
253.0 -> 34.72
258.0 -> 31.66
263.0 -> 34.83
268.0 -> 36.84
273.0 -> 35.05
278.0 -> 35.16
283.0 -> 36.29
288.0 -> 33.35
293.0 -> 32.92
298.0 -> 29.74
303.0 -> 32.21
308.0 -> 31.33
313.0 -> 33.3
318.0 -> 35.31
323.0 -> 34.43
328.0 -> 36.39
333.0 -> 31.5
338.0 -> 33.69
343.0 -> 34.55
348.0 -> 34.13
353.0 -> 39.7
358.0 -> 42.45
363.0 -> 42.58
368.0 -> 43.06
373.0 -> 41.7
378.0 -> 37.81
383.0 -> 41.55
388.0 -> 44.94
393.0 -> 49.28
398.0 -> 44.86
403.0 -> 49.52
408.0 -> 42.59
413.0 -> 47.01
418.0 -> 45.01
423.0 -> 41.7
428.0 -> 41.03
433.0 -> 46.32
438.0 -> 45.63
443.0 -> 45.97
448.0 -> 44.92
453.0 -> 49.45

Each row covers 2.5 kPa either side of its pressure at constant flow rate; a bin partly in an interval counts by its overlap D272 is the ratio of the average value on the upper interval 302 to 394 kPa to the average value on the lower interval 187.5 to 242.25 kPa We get 1.14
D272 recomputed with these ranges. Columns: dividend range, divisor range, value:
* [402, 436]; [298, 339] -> 1.34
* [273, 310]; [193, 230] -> 1.02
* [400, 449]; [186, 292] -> 1.32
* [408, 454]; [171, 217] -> 1.34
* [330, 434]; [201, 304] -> 1.24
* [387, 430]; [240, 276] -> 1.28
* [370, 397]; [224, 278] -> 1.25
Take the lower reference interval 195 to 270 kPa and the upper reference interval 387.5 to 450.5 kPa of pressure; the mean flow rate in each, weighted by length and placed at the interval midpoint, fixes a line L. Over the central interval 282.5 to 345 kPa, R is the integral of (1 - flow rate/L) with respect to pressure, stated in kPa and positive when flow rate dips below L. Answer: 8.7 kPa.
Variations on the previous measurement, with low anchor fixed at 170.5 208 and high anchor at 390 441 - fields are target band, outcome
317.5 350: 5.5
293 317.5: 4.7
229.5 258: 1.6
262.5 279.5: 1.1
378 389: 0.5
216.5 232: 1.1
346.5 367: 1.0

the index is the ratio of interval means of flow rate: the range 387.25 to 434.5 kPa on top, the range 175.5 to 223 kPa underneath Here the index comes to 1.34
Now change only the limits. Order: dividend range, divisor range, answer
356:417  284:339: 1.33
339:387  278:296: 1.16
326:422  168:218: 1.23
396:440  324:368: 1.21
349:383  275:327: 1.22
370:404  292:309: 1.40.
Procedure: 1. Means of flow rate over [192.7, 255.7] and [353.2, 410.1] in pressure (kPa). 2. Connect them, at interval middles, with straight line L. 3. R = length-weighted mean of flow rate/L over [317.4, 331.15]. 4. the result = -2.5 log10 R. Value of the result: 0.14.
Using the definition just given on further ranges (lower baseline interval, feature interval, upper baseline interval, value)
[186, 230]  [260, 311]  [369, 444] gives 0.11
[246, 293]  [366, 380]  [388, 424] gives 0.06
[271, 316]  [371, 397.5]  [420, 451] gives -0.07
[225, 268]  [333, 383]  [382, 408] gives 0.12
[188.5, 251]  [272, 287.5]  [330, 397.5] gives 0.03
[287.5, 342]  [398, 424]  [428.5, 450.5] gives -0.07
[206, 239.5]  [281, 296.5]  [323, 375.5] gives 0.05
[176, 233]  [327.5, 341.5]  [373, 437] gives 0.20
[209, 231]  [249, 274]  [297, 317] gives -0.07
